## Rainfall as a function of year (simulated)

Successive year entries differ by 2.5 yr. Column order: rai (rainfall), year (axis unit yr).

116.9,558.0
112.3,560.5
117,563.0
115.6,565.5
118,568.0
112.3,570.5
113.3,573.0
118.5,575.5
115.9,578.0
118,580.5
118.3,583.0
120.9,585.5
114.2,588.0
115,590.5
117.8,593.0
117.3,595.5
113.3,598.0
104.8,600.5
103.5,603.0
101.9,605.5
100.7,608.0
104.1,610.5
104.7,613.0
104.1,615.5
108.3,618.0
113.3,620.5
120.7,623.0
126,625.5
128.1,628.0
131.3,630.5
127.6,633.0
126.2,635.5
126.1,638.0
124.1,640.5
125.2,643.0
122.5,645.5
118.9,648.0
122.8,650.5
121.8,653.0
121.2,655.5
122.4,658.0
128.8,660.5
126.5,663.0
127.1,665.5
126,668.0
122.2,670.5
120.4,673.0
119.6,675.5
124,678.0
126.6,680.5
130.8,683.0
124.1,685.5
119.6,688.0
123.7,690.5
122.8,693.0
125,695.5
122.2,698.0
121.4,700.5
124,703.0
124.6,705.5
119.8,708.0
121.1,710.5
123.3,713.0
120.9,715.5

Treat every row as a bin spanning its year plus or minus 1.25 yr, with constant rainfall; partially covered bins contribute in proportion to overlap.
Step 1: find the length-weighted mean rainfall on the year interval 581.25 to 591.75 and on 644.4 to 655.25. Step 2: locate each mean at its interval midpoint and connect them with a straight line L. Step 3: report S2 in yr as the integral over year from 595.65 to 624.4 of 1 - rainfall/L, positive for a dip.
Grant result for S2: 2.7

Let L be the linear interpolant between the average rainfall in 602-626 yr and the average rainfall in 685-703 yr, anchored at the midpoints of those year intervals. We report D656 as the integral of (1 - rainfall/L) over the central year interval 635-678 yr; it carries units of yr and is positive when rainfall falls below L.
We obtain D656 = -2.9 yr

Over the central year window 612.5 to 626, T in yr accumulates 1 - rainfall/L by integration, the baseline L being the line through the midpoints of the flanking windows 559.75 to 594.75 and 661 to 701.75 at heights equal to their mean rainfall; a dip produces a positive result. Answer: 0.8 yr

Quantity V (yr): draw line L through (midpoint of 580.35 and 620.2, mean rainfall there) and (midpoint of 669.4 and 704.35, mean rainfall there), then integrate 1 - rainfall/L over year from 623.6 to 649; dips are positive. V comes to -2.2 yr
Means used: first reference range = 110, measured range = 126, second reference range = 123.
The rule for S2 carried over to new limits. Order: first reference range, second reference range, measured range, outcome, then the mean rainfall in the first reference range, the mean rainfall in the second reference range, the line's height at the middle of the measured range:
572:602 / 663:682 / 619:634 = -0.6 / 116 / 124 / 119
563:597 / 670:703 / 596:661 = 1.3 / 117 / 123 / 120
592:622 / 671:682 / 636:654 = -1.1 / 108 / 123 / 116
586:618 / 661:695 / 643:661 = -0.5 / 109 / 124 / 119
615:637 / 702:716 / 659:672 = -0.4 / 121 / 122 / 122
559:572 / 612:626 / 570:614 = 0.7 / 115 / 112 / 114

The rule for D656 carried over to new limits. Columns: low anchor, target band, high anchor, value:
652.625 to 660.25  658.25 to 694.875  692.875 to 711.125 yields -0.5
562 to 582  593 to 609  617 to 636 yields 1.6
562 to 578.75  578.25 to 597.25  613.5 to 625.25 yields -0.4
